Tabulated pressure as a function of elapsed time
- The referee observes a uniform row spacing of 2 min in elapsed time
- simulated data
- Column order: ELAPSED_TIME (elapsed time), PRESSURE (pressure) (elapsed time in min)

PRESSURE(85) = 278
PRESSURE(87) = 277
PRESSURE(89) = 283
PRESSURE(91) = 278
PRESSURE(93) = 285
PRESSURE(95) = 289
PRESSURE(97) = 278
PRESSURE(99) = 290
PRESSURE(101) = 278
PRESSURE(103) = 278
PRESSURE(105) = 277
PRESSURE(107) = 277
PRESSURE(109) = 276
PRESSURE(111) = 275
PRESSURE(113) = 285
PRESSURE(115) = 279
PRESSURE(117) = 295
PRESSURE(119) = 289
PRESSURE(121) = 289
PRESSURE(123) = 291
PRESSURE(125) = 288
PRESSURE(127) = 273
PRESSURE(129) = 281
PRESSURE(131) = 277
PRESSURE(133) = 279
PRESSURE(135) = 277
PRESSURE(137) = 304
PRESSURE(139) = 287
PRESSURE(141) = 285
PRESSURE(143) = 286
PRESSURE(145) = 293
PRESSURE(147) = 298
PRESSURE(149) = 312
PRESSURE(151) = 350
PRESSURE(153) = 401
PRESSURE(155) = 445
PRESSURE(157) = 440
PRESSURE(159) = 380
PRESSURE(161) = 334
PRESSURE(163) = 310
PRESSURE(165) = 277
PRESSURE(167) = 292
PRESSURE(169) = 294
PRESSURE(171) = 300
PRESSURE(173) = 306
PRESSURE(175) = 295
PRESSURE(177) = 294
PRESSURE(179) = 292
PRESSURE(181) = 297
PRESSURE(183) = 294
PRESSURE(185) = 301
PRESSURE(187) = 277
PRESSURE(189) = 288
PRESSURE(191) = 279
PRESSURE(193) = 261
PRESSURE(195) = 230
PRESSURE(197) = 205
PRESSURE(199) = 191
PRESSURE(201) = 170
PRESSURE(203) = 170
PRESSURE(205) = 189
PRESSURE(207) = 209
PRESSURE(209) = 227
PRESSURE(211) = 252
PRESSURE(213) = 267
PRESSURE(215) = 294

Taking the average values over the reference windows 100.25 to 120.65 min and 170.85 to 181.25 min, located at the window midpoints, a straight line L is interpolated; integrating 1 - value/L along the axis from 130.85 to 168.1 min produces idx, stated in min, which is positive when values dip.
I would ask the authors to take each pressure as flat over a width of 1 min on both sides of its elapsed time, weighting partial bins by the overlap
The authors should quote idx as -4.18 min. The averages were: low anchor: 281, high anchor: 297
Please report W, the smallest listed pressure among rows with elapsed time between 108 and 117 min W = 275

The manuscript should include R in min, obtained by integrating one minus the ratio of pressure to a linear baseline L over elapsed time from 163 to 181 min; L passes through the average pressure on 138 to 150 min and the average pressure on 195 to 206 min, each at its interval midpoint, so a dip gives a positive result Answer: -4.0 min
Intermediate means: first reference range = 294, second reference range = 189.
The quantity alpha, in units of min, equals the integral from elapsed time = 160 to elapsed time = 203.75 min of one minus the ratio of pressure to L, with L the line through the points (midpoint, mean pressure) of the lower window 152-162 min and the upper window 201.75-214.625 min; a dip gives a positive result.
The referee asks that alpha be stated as 5.9 min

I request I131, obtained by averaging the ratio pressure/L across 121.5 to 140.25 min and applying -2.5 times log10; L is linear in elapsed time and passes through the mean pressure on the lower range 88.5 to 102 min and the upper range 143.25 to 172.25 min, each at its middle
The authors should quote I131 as 0.11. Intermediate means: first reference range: 283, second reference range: 336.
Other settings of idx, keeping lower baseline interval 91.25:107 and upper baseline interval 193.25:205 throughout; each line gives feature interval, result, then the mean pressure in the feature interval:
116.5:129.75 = -1.27 min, 286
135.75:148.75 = -2.54 min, 293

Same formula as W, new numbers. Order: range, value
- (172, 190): 277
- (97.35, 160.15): 273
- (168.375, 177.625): 294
